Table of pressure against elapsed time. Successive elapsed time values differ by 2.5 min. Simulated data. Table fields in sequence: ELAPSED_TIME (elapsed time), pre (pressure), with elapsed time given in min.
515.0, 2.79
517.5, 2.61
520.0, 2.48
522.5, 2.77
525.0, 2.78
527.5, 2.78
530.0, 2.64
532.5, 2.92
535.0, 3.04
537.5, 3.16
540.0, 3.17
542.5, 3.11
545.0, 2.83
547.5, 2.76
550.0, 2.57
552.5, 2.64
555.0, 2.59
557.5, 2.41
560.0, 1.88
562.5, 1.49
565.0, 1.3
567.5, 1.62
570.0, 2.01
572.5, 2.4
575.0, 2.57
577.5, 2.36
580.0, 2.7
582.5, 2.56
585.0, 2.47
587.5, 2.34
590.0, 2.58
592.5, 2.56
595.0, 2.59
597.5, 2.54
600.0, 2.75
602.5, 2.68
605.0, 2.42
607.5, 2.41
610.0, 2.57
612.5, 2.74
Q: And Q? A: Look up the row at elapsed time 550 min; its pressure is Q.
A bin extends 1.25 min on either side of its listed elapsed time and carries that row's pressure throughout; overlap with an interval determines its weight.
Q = 2.57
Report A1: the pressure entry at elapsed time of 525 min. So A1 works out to 2.78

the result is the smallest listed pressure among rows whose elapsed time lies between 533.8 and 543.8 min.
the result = 3.04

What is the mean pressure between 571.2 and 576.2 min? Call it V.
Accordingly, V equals 2.48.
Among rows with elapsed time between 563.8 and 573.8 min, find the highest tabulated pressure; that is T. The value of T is 2.4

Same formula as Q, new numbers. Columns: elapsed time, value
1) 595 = 2.59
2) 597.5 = 2.54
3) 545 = 2.83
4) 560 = 1.88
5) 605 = 2.42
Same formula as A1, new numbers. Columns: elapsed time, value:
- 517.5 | 2.61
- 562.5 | 1.49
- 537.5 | 3.16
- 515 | 2.79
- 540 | 3.17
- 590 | 2.58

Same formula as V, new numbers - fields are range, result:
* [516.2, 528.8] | 2.68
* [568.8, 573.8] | 2.21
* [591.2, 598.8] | 2.56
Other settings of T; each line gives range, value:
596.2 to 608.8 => 2.75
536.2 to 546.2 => 3.17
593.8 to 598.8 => 2.59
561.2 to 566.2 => 1.49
